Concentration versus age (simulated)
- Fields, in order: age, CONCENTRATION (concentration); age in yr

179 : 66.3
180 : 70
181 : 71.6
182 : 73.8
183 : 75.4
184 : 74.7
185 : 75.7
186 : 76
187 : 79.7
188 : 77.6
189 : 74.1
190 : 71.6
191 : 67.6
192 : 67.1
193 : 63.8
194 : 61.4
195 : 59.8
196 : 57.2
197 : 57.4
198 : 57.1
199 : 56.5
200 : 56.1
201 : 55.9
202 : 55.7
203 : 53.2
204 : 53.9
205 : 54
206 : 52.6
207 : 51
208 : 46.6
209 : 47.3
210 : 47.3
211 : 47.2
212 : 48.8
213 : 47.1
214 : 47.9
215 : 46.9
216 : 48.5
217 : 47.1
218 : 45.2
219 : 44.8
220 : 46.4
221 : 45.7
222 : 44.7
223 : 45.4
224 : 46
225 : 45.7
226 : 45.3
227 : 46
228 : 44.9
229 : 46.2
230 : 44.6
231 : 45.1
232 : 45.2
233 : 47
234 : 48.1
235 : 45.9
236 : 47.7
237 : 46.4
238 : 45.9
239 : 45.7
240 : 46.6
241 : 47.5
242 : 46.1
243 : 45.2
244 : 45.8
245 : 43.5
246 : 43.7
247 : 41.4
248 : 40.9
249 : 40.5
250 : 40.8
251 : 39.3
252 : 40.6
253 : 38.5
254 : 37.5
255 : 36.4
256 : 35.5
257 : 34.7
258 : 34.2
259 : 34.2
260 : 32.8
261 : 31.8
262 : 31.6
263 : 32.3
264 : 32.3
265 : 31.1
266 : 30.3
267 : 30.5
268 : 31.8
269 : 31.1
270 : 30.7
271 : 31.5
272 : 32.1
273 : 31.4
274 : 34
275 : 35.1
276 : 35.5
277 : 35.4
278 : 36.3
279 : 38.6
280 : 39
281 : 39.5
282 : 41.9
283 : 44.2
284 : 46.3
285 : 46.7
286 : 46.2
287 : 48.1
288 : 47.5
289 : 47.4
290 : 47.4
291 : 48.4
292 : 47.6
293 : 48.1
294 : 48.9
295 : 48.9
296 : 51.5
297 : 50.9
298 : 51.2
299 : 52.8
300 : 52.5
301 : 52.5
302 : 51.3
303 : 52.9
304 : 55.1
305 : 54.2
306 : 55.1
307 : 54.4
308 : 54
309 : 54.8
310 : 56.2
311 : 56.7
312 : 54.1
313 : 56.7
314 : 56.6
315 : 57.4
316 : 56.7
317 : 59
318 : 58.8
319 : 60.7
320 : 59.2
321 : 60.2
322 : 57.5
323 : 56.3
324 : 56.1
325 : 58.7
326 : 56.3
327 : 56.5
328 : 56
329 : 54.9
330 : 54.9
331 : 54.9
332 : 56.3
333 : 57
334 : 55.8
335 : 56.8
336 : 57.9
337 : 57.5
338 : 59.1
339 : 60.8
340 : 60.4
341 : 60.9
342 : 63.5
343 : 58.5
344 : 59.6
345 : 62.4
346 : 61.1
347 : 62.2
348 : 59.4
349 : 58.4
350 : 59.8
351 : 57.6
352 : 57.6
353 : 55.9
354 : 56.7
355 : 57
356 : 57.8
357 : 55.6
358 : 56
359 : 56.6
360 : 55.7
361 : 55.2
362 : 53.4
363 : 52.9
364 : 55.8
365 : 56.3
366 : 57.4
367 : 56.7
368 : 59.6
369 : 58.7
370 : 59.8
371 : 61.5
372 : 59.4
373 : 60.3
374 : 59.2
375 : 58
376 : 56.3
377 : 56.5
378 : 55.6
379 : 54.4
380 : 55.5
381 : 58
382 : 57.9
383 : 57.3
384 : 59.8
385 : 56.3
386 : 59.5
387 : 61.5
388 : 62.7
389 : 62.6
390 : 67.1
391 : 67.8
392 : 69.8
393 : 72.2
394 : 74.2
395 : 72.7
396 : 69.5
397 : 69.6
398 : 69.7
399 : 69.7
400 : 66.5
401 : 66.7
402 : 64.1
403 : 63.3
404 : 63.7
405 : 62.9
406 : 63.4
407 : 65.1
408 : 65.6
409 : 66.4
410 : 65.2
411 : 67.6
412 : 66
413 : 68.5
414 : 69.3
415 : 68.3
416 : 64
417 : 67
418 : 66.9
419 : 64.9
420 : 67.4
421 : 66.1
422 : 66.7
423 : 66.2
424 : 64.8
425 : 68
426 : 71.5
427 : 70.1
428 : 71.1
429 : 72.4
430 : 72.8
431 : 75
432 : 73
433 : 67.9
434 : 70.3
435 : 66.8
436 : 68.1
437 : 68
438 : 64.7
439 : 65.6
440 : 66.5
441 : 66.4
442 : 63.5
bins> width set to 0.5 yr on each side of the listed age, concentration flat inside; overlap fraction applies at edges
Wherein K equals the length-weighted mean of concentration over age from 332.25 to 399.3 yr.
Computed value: 59.9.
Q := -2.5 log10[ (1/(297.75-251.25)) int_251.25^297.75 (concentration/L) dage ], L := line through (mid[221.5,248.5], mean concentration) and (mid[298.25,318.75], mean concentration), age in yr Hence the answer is 0.29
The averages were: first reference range 45.4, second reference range 55.1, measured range 38.9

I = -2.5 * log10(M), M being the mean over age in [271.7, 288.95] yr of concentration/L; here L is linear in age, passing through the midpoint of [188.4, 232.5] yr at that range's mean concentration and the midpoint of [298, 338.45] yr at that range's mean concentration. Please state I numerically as 0.33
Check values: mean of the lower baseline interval 51.9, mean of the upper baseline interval 56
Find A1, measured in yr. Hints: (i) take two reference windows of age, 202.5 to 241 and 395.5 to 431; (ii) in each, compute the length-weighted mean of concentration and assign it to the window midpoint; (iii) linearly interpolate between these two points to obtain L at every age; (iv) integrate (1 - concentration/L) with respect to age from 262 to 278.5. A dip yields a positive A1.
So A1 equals 6.2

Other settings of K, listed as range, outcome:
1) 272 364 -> 53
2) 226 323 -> 44.8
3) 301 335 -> 56.2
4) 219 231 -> 45.5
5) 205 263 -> 43.8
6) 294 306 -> 52.1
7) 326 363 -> 57.7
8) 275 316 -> 49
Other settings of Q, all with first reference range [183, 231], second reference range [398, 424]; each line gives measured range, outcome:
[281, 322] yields 0.15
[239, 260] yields 0.37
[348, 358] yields 0.10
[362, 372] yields 0.11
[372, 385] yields 0.12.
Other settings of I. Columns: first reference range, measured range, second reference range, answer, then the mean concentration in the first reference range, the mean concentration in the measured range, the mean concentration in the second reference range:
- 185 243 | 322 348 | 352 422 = 0.02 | 52.5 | 58.2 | 62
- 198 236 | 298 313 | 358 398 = 0.02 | 48.4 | 54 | 60.4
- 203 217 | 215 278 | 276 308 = 0.20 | 49.2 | 40.3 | 47.7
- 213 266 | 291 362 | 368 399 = -0.04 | 42.3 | 56.2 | 62.2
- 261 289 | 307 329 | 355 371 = -0.22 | 36.8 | 57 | 56.7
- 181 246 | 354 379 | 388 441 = 0.13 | 53.4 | 57.1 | 67.7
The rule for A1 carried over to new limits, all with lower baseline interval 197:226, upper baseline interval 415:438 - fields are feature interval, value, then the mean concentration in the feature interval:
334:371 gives 2.3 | 58.1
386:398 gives -0.4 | 67.9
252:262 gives 3.4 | 35.2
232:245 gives 1.4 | 46.3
